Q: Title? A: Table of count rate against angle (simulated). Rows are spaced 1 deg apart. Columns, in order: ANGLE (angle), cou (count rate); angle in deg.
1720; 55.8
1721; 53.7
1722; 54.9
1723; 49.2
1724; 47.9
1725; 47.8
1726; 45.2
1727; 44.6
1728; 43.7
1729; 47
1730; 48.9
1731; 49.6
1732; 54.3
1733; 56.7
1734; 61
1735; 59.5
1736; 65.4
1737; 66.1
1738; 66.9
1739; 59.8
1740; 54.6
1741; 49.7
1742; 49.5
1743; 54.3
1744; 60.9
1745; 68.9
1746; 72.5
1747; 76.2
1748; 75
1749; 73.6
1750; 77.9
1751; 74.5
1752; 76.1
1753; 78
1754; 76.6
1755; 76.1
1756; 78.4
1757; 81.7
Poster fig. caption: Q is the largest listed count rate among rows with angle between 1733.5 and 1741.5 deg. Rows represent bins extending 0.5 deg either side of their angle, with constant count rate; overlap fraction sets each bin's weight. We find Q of 66.9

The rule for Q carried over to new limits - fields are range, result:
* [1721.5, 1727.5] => 54.9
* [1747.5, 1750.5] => 77.9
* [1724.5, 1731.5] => 49.6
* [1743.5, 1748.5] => 76.2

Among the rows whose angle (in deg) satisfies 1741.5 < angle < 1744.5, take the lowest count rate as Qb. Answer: 49.5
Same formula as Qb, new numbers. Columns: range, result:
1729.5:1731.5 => 48.9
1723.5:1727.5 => 44.6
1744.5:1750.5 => 68.9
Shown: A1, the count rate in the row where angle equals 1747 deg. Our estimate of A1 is 76.2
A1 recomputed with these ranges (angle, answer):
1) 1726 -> 45.2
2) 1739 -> 59.8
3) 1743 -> 54.3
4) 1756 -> 78.4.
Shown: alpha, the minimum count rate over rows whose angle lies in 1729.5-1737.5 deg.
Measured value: 48.9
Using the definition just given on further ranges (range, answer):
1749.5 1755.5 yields 74.5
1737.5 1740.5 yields 54.6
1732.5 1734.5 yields 56.7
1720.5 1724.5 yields 47.9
